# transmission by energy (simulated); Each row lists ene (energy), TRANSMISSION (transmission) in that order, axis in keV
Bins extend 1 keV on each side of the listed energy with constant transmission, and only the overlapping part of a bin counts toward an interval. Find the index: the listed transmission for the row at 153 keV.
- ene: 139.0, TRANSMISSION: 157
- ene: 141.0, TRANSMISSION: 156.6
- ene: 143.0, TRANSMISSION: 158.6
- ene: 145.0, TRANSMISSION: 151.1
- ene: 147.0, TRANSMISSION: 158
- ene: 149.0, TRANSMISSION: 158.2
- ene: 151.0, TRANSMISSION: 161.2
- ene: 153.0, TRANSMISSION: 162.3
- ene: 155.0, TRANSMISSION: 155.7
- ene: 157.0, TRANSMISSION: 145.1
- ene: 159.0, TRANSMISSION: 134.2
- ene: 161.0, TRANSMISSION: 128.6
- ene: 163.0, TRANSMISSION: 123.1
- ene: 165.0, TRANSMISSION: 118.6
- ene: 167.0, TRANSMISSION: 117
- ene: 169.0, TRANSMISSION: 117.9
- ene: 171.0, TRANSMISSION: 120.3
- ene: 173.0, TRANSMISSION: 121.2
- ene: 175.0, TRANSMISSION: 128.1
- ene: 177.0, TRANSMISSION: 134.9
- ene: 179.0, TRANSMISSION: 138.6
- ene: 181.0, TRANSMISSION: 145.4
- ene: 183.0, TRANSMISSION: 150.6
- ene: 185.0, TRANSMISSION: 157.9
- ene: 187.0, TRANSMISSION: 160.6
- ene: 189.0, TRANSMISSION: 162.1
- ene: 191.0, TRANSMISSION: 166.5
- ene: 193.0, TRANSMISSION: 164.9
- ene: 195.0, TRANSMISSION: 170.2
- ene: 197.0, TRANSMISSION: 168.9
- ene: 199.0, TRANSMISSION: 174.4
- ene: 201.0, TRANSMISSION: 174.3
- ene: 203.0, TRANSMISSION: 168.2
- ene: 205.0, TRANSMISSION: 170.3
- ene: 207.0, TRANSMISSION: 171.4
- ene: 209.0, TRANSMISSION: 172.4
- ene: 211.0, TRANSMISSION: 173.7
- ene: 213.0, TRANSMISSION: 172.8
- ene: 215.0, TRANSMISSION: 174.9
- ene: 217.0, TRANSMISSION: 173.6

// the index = 162.3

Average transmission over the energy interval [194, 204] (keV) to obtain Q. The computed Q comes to 171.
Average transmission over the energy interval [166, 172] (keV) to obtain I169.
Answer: 118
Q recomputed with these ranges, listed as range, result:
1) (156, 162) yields 136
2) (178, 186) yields 148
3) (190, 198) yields 168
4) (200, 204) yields 171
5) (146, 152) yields 159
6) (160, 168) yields 122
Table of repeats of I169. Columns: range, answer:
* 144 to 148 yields 155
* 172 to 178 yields 128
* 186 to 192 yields 163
